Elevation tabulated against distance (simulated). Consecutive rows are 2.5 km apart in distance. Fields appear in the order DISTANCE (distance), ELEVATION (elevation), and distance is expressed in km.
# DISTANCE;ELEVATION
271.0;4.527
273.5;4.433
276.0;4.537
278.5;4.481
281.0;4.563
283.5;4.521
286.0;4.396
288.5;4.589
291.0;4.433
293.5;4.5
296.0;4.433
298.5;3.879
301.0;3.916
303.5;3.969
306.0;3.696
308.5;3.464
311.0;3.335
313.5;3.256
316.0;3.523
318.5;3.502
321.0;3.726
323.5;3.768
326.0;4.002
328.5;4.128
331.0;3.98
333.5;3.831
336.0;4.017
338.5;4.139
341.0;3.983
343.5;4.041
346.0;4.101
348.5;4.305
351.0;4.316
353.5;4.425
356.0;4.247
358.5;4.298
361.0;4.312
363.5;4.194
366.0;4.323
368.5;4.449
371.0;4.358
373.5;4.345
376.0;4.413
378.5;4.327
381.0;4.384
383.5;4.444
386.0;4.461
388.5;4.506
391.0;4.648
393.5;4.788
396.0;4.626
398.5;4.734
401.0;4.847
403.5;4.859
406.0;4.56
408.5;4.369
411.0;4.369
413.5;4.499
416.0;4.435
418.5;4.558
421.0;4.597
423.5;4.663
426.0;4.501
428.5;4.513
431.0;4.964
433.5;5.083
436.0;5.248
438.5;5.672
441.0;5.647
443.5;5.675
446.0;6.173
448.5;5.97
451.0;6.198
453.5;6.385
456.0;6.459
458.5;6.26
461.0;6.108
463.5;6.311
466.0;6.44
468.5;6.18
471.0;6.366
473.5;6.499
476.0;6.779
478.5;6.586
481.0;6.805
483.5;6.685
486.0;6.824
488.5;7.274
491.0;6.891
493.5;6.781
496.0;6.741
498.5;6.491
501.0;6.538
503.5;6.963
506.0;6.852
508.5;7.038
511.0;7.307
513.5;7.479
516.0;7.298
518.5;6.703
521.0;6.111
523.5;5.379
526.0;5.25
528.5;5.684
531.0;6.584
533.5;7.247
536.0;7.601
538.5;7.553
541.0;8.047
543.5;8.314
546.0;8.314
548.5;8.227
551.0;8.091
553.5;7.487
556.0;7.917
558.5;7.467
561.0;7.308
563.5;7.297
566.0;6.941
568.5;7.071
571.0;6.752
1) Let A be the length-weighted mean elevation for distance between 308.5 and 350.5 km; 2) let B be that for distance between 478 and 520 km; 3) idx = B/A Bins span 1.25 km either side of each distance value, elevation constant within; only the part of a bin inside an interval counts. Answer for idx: 1.79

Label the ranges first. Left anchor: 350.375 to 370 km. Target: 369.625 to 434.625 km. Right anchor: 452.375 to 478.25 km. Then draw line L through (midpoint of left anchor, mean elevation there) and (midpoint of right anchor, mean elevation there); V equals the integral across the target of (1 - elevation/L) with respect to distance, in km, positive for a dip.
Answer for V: 7.1 km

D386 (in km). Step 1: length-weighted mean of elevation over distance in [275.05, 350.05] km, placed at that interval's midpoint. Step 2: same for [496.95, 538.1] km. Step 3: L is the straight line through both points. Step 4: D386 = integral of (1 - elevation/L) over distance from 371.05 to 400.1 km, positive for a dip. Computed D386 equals 2.7 km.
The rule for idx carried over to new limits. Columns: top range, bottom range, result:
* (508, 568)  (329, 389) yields 1.69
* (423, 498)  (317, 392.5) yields 1.45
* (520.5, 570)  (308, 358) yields 1.84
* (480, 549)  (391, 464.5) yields 1.34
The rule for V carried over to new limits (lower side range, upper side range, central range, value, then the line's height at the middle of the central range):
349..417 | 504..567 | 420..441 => 1.43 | 5.31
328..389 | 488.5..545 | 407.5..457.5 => 2.64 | 5.48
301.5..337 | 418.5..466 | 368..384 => 0.69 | 4.58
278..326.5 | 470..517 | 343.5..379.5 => 4.20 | 4.88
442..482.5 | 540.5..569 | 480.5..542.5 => 2.14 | 7.06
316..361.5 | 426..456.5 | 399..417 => 1.83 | 5.09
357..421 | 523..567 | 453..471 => -1.58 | 5.8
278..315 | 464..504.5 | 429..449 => 1.82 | 6.05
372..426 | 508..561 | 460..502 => -3.15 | 6.15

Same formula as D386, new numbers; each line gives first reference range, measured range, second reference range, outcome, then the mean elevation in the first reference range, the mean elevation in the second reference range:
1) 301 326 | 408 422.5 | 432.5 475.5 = 2.44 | 3.62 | 6.06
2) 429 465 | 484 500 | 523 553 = -0.71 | 5.84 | 7.24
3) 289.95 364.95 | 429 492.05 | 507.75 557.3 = -1.27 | 3.99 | 7.18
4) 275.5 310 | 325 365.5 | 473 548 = 6.02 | 4.23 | 6.9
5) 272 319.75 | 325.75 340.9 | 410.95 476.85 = 1.51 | 4.08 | 5.59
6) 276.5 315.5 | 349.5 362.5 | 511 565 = 1.46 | 4.09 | 7.21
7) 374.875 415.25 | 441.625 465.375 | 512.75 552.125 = -2.21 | 4.55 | 7.11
